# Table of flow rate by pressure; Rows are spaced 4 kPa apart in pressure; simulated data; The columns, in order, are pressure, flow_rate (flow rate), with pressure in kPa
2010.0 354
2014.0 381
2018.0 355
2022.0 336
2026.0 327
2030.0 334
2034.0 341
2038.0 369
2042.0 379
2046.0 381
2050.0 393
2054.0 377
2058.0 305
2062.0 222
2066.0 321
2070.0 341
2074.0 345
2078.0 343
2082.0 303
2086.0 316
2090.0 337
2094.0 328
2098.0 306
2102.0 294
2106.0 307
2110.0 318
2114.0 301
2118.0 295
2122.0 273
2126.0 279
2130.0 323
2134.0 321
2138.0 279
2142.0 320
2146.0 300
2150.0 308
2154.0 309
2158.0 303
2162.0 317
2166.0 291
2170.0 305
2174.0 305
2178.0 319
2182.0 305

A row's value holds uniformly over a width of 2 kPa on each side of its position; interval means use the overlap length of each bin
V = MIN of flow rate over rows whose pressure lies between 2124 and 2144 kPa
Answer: 279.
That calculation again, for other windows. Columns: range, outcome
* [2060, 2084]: 222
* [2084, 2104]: 294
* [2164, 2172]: 291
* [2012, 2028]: 327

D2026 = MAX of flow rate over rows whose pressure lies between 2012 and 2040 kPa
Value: 381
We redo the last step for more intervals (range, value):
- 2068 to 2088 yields 345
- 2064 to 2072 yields 341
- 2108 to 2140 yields 323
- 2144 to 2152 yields 308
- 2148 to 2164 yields 317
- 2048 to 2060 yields 393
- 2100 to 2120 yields 318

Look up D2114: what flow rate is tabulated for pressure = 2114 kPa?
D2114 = 301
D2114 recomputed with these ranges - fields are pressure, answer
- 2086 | 316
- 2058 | 305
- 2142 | 320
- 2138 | 279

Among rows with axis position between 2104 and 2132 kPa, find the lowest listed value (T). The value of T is 273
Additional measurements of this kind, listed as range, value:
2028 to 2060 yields 305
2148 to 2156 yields 308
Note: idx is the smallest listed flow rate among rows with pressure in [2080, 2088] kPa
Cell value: 303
